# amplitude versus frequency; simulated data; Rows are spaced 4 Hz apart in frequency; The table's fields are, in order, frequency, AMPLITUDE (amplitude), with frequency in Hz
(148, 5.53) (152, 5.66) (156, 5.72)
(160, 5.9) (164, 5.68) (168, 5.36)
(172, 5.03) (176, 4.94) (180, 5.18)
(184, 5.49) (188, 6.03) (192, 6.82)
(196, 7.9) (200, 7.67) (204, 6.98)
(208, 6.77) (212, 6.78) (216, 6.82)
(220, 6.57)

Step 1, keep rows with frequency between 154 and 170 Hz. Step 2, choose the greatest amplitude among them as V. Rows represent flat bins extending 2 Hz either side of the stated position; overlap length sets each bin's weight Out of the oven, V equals 5.9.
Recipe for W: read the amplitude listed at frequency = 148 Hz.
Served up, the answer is 5.53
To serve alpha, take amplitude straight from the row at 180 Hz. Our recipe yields 5.18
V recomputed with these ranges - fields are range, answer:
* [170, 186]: 5.49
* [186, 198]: 7.9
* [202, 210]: 6.98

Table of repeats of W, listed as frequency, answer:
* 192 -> 6.82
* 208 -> 6.77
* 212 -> 6.78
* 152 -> 5.66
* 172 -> 5.03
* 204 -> 6.98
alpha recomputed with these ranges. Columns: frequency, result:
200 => 7.67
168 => 5.36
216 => 6.82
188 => 6.03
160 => 5.9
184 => 5.49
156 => 5.72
